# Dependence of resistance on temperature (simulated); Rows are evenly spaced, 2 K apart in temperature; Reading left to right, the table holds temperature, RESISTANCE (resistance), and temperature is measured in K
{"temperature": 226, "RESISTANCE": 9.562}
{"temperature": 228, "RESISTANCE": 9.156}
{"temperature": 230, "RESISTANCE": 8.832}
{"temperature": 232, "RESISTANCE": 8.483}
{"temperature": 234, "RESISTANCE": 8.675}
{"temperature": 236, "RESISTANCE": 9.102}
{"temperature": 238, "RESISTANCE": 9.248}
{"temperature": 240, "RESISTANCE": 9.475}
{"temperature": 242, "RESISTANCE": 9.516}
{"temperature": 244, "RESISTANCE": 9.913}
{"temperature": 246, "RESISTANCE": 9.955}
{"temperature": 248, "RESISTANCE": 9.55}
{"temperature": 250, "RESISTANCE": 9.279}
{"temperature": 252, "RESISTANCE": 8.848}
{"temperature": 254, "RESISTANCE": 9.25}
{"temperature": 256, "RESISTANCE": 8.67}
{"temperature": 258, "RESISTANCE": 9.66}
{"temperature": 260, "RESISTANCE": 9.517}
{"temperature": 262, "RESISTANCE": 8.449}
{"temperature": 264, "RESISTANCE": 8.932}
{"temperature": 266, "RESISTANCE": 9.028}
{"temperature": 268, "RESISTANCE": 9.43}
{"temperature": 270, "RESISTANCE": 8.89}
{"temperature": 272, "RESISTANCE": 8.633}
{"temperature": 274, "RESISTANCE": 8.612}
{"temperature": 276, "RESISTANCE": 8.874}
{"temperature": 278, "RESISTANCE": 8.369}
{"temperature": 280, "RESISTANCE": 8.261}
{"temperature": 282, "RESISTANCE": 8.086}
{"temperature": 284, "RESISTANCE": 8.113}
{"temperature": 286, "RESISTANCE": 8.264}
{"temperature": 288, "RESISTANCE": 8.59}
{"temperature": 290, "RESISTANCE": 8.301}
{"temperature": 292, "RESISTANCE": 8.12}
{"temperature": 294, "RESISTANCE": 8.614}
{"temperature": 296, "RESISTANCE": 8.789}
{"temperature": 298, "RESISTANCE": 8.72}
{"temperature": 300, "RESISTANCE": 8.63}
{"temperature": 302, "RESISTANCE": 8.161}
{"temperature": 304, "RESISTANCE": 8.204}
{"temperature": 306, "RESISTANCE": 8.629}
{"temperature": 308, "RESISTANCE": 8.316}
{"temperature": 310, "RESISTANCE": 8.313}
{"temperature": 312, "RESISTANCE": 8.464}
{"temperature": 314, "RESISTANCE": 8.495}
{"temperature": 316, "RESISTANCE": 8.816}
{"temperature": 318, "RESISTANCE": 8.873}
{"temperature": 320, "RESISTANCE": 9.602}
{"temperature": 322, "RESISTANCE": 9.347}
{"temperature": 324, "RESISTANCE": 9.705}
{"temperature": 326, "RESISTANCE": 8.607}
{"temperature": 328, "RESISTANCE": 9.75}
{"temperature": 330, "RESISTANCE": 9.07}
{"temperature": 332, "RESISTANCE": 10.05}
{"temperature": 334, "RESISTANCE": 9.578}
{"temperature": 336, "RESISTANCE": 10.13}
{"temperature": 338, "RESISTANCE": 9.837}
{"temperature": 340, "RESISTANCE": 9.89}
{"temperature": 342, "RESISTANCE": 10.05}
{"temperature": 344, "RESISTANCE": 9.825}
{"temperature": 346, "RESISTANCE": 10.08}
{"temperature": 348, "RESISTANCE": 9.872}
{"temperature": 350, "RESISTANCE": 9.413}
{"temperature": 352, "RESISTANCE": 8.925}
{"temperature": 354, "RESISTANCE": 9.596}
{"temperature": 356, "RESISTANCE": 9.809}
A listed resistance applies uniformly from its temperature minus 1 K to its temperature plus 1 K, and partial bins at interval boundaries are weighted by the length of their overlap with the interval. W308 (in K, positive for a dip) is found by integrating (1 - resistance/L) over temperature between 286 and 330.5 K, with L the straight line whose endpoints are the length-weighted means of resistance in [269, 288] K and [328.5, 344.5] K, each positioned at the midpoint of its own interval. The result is 2.1 K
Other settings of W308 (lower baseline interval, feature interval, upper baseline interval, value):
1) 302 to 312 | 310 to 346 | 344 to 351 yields -1.2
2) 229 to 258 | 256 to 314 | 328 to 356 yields 5.0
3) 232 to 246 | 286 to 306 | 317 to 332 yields 1.9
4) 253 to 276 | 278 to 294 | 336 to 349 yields 1.7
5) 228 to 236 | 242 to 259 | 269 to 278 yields -1.3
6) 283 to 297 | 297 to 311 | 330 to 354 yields 0.5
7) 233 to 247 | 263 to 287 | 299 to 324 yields 1.2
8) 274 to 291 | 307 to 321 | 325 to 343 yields 0.7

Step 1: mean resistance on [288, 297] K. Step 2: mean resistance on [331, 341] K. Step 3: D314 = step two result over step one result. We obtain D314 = 1.17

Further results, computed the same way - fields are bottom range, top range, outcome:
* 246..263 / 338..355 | 1.06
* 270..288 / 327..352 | 1.16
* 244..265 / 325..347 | 1.05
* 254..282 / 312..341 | 1.06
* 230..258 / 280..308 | 0.91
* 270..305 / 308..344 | 1.10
